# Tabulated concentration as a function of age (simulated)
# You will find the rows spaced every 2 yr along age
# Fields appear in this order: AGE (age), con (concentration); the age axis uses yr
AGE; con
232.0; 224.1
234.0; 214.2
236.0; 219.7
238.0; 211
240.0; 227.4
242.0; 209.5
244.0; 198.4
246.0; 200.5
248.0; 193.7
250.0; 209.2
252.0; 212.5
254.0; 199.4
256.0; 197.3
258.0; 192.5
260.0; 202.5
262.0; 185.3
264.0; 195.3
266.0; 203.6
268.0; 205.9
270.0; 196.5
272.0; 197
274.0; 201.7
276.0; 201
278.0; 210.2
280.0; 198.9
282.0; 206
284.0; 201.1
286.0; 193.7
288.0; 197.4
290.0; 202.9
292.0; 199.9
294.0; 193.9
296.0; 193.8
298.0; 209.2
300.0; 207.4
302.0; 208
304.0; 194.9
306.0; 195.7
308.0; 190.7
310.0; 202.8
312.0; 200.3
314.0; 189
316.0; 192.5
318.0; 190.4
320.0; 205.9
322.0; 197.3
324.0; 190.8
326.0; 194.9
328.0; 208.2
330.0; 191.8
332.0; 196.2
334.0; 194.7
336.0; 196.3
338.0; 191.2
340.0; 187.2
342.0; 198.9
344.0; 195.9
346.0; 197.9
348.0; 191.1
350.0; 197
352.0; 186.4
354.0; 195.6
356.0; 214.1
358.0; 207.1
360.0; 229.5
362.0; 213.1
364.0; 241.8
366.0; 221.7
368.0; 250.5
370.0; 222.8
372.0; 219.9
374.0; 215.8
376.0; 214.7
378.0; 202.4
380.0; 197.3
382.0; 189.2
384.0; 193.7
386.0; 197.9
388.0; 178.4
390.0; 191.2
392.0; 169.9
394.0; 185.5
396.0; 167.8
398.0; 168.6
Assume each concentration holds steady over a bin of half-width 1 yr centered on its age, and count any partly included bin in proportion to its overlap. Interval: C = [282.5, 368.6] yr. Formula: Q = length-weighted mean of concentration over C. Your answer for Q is 201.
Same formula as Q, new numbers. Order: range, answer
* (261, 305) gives 200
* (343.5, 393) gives 205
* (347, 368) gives 212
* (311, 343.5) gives 195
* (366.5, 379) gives 221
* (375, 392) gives 194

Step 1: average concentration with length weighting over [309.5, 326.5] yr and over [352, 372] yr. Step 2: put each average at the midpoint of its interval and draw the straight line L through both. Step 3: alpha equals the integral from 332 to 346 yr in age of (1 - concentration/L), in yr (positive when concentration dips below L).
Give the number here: 0.9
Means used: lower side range 196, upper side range 220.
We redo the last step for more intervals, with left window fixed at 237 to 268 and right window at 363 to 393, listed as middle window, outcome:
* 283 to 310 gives 0.7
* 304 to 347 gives 2.0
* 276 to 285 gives 0.0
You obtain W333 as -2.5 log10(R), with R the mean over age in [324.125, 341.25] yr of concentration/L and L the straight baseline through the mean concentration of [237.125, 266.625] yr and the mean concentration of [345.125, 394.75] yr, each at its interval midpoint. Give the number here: 0.05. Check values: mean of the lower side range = 202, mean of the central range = 195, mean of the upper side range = 205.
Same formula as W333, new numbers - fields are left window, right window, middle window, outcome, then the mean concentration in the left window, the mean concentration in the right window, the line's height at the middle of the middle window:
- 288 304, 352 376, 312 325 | 0.07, 201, 219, 207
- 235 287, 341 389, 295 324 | 0.04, 203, 207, 205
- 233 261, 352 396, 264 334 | 0.04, 206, 206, 206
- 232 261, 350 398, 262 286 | 0.03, 207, 204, 206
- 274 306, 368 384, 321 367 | 0.03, 201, 211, 207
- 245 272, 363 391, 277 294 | 0.01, 199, 210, 202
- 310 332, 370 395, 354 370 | -0.14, 196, 197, 197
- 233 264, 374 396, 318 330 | 0.00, 205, 192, 198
